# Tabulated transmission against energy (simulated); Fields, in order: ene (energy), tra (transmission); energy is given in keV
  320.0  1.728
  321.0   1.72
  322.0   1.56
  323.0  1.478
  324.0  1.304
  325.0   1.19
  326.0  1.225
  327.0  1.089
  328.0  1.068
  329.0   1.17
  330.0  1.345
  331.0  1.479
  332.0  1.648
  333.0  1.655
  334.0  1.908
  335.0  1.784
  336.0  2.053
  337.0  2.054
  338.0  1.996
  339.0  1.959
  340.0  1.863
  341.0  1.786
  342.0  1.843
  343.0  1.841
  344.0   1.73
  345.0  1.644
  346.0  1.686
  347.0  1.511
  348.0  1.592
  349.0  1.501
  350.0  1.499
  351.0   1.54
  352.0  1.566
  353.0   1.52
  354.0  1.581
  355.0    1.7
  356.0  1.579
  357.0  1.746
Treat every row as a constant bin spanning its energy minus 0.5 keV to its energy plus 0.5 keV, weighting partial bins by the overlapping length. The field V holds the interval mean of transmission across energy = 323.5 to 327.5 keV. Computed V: 1.2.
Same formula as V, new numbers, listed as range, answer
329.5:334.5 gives 1.61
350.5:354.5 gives 1.55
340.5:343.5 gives 1.82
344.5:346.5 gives 1.67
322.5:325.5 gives 1.32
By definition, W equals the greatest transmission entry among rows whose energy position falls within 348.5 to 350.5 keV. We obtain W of 1.501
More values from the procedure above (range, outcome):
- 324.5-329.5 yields 1.225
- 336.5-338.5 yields 2.054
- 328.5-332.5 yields 1.648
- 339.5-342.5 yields 1.863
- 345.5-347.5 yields 1.686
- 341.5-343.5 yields 1.843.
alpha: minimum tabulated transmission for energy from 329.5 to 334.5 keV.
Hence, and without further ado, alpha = 1.345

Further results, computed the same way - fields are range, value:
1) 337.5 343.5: 1.786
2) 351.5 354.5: 1.52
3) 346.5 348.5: 1.511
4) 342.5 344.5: 1.73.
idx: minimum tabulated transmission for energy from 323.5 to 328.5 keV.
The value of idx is 1.068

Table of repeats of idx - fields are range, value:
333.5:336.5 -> 1.784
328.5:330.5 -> 1.17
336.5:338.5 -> 1.996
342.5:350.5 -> 1.499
